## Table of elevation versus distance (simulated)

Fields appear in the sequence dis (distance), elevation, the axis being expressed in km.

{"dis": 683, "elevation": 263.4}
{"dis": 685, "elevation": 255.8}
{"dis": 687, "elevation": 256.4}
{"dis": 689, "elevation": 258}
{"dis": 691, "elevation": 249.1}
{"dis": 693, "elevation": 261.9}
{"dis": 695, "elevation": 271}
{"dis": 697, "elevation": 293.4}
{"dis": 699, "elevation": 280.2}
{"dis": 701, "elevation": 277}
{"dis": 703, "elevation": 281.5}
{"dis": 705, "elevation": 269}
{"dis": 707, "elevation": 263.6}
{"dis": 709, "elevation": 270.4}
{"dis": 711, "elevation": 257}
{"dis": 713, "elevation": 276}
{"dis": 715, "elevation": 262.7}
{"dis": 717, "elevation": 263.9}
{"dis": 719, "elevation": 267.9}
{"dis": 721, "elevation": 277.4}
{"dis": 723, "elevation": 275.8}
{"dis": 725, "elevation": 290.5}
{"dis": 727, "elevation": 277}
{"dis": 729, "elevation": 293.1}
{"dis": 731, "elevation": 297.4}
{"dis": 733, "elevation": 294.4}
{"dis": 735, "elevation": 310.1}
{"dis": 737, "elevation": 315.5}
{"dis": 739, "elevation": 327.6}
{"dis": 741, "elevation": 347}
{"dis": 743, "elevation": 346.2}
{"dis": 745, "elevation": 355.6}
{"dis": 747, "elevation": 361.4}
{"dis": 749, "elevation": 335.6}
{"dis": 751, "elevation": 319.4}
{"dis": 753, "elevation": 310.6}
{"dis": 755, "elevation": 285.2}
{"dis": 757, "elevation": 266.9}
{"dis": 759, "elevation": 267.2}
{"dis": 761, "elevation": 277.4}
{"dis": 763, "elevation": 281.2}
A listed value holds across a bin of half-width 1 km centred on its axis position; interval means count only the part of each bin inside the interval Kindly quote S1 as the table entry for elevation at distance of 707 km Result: 263.6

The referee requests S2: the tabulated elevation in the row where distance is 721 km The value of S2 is 277.4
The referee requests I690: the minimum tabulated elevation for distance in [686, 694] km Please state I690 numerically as 249.1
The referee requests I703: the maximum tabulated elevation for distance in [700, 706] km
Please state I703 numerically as 281.5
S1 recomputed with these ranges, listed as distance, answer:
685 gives 255.8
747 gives 361.4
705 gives 269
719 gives 267.9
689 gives 258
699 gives 280.2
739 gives 327.6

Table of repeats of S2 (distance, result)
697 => 293.4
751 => 319.4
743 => 346.2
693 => 261.9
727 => 277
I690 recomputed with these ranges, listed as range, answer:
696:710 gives 263.6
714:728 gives 262.7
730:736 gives 294.4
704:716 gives 257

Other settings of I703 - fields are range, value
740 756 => 361.4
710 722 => 277.4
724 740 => 327.6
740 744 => 347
